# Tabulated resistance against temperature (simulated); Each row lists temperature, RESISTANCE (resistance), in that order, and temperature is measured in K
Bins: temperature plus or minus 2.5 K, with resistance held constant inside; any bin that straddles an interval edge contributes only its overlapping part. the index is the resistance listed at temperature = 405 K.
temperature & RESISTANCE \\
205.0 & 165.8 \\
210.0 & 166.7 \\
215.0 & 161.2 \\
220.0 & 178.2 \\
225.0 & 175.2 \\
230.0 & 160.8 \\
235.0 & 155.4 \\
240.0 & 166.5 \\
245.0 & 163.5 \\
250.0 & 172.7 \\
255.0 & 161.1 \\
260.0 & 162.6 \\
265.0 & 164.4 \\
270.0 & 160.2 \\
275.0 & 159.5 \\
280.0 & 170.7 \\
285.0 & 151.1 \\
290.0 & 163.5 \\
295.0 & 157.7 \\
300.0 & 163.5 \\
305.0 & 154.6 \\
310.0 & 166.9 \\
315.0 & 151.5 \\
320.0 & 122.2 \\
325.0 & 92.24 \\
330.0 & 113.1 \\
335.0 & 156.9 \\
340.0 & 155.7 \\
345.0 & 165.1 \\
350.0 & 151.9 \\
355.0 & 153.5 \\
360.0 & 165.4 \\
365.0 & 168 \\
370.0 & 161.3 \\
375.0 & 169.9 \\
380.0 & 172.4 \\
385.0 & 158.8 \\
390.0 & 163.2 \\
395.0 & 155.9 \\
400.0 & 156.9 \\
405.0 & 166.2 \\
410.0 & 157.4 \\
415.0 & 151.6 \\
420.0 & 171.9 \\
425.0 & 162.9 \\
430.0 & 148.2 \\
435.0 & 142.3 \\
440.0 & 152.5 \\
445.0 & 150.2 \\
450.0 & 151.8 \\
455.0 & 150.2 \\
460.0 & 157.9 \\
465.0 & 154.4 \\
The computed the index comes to 166.2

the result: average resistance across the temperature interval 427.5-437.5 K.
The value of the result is 145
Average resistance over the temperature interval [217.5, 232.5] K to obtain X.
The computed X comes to 171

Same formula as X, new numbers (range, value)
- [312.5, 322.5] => 137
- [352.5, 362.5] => 159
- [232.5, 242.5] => 161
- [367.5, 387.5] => 166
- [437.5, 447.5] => 151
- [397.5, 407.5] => 162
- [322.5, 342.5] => 129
